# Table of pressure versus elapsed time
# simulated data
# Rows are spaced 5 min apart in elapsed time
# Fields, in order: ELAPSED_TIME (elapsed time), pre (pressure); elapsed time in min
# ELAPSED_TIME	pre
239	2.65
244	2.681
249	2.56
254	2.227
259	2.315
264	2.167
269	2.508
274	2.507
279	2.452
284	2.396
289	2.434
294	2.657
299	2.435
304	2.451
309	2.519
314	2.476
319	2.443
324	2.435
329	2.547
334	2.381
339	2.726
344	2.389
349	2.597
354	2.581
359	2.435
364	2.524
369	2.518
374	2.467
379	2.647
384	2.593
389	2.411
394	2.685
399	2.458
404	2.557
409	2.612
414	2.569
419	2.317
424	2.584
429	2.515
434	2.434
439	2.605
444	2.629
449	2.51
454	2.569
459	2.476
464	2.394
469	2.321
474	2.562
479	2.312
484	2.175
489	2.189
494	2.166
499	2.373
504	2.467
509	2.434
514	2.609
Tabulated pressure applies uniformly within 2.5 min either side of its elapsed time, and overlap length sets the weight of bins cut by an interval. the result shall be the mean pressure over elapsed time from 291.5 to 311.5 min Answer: 2.52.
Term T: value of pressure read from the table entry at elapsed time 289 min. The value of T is 2.434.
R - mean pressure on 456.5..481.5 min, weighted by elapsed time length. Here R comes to 2.41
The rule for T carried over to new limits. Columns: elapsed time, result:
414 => 2.569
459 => 2.476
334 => 2.381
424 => 2.584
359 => 2.435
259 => 2.315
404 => 2.557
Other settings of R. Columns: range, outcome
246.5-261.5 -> 2.37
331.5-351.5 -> 2.52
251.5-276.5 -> 2.34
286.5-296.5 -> 2.55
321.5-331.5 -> 2.49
